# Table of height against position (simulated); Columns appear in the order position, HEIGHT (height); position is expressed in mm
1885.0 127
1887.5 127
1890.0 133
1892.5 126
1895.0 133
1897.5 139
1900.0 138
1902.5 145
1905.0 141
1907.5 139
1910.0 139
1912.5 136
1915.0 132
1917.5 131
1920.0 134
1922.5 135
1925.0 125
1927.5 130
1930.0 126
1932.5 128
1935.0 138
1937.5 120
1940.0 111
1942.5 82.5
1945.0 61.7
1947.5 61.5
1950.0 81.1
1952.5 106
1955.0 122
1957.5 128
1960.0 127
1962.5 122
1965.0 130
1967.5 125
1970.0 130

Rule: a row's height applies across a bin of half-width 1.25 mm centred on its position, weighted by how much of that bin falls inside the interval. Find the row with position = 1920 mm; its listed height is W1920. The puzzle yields 134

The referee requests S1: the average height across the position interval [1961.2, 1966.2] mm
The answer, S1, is 126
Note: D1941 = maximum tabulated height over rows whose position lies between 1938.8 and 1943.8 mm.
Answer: 111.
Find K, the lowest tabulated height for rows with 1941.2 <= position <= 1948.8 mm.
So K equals 61.5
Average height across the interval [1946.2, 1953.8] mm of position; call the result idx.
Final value 83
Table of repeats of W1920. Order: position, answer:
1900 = 138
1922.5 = 135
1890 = 133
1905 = 141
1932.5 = 128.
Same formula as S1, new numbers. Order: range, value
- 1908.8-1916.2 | 136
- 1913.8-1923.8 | 133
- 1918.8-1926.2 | 131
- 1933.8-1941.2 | 123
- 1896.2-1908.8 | 140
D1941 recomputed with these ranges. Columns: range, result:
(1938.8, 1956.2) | 122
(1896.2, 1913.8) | 145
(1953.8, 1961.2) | 128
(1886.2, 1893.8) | 133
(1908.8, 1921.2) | 139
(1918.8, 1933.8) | 135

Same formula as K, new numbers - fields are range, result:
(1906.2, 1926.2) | 125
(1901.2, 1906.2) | 141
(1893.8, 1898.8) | 133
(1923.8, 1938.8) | 120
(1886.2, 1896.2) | 126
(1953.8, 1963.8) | 122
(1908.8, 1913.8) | 136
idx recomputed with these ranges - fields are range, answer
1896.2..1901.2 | 138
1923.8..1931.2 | 127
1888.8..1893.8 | 130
